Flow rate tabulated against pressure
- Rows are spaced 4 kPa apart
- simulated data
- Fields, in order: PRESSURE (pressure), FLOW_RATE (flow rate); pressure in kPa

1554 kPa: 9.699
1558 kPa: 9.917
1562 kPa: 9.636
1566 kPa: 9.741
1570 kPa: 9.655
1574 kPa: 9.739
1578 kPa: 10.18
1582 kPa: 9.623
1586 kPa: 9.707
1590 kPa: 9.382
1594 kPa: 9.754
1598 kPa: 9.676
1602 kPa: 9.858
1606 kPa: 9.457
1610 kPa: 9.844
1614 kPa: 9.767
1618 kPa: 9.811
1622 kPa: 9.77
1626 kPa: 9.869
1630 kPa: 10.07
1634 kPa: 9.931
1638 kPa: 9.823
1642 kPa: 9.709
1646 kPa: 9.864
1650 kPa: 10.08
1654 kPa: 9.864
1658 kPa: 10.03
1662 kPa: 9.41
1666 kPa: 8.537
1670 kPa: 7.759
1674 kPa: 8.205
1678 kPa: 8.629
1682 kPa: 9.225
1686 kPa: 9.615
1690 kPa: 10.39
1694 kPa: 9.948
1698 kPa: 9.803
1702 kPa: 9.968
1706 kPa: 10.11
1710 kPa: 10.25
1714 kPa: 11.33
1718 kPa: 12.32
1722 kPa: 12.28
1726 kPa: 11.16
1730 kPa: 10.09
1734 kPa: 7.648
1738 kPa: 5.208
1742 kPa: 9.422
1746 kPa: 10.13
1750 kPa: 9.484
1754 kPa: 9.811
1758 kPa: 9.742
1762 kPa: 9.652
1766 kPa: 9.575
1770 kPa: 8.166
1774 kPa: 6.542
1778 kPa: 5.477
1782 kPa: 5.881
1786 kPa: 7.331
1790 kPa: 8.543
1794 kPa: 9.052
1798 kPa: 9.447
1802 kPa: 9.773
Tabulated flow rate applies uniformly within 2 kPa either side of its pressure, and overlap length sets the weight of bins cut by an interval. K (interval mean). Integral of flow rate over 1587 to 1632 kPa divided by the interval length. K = 9.75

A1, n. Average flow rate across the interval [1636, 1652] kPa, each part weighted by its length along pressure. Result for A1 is 9.87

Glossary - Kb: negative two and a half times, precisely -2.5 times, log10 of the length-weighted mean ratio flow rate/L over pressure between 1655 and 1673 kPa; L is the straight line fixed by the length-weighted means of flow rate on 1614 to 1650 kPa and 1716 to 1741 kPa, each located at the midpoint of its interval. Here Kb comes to 0.10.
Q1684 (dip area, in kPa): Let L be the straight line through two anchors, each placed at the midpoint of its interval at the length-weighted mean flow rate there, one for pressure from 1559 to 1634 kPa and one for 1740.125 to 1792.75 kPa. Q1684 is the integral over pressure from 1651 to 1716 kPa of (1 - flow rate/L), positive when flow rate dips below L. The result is -3.5 kPa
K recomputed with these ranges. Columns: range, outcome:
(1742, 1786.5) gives 8.43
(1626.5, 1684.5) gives 9.38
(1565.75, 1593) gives 9.72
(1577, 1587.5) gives 9.81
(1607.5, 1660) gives 9.88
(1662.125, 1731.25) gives 9.96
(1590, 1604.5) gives 9.7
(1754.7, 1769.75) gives 9.5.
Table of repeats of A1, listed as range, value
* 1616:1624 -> 9.79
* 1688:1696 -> 10.2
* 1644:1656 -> 9.94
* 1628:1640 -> 9.94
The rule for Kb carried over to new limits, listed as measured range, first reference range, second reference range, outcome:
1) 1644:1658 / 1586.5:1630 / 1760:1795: -0.081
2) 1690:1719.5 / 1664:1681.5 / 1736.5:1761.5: -0.207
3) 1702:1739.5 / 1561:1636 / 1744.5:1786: -0.156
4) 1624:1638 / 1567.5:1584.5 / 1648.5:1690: -0.056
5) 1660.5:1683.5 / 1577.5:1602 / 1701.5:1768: 0.143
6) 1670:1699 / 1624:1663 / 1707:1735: 0.122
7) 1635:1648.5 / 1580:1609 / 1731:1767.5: -0.042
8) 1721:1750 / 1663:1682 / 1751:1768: 0.000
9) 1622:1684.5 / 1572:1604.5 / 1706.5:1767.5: 0.043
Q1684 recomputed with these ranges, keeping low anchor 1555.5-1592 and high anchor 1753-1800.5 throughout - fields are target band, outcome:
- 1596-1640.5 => -1.9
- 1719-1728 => -3.3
